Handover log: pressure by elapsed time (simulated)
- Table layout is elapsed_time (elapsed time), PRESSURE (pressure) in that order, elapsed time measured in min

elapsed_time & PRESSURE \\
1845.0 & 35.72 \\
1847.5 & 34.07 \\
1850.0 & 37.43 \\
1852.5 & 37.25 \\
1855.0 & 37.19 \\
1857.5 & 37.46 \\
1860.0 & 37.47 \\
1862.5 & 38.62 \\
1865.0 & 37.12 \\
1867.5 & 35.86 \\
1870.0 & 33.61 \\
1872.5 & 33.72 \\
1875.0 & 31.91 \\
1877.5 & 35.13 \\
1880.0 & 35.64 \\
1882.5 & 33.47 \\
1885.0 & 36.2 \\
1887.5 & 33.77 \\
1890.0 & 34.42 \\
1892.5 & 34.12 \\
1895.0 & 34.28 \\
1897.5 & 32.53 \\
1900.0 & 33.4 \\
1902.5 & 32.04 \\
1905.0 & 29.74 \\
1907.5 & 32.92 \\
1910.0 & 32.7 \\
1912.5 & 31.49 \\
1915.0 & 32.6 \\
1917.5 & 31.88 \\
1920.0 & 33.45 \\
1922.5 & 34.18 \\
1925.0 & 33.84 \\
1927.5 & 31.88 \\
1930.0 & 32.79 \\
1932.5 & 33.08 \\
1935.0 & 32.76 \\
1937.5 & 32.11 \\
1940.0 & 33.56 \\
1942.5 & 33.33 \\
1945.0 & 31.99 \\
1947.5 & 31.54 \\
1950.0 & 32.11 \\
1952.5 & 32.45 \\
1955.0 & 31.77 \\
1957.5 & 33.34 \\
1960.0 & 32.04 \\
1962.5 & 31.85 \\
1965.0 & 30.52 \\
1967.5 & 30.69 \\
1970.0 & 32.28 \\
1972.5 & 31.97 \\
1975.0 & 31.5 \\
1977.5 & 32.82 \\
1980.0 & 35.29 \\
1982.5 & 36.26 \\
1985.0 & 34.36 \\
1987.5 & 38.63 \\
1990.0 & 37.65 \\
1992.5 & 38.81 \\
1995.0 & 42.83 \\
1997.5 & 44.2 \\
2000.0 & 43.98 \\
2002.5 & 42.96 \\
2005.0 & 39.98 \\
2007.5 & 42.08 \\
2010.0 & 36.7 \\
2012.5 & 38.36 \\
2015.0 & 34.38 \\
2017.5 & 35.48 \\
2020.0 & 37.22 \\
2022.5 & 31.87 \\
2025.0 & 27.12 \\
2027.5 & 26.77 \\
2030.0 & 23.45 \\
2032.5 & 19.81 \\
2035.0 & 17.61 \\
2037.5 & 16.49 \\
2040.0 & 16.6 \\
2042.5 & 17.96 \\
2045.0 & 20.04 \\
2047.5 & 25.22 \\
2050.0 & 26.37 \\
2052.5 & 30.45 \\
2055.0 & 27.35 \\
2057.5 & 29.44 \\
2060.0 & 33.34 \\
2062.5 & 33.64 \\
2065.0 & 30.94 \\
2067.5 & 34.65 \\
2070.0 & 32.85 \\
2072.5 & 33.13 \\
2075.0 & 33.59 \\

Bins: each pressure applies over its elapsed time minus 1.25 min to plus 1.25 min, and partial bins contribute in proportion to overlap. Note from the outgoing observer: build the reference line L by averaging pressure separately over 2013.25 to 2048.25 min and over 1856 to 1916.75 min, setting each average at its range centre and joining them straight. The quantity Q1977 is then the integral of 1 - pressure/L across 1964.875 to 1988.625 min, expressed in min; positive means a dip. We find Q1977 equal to -4.19 min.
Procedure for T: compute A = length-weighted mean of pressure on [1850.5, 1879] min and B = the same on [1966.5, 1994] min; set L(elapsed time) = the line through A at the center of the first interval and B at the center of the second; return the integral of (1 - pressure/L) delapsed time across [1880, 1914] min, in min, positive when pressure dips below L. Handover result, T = 2.26 min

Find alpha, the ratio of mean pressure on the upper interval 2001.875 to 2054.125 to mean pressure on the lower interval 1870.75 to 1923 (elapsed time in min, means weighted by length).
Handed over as 0.86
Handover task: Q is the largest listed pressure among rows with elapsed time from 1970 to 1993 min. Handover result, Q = 38.81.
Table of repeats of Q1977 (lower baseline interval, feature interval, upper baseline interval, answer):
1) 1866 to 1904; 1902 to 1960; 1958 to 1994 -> 2.52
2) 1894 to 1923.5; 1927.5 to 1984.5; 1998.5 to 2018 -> 5.18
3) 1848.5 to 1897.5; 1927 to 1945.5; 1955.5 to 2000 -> 1.33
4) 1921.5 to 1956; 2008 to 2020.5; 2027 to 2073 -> -3.81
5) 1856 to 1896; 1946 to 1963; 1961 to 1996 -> 1.26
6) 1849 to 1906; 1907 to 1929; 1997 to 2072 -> 0.64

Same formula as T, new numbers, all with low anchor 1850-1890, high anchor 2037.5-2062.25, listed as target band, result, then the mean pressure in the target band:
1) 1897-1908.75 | 0.6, 32.1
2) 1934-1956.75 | -0.9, 32.4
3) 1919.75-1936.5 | -0.4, 33.1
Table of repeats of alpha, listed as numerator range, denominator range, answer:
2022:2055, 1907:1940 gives 0.70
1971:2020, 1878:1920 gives 1.14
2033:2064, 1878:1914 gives 0.73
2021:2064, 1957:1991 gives 0.75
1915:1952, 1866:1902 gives 0.96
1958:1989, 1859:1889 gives 0.94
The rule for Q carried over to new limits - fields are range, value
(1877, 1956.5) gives 36.2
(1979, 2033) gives 44.2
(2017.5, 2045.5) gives 37.22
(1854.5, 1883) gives 38.62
